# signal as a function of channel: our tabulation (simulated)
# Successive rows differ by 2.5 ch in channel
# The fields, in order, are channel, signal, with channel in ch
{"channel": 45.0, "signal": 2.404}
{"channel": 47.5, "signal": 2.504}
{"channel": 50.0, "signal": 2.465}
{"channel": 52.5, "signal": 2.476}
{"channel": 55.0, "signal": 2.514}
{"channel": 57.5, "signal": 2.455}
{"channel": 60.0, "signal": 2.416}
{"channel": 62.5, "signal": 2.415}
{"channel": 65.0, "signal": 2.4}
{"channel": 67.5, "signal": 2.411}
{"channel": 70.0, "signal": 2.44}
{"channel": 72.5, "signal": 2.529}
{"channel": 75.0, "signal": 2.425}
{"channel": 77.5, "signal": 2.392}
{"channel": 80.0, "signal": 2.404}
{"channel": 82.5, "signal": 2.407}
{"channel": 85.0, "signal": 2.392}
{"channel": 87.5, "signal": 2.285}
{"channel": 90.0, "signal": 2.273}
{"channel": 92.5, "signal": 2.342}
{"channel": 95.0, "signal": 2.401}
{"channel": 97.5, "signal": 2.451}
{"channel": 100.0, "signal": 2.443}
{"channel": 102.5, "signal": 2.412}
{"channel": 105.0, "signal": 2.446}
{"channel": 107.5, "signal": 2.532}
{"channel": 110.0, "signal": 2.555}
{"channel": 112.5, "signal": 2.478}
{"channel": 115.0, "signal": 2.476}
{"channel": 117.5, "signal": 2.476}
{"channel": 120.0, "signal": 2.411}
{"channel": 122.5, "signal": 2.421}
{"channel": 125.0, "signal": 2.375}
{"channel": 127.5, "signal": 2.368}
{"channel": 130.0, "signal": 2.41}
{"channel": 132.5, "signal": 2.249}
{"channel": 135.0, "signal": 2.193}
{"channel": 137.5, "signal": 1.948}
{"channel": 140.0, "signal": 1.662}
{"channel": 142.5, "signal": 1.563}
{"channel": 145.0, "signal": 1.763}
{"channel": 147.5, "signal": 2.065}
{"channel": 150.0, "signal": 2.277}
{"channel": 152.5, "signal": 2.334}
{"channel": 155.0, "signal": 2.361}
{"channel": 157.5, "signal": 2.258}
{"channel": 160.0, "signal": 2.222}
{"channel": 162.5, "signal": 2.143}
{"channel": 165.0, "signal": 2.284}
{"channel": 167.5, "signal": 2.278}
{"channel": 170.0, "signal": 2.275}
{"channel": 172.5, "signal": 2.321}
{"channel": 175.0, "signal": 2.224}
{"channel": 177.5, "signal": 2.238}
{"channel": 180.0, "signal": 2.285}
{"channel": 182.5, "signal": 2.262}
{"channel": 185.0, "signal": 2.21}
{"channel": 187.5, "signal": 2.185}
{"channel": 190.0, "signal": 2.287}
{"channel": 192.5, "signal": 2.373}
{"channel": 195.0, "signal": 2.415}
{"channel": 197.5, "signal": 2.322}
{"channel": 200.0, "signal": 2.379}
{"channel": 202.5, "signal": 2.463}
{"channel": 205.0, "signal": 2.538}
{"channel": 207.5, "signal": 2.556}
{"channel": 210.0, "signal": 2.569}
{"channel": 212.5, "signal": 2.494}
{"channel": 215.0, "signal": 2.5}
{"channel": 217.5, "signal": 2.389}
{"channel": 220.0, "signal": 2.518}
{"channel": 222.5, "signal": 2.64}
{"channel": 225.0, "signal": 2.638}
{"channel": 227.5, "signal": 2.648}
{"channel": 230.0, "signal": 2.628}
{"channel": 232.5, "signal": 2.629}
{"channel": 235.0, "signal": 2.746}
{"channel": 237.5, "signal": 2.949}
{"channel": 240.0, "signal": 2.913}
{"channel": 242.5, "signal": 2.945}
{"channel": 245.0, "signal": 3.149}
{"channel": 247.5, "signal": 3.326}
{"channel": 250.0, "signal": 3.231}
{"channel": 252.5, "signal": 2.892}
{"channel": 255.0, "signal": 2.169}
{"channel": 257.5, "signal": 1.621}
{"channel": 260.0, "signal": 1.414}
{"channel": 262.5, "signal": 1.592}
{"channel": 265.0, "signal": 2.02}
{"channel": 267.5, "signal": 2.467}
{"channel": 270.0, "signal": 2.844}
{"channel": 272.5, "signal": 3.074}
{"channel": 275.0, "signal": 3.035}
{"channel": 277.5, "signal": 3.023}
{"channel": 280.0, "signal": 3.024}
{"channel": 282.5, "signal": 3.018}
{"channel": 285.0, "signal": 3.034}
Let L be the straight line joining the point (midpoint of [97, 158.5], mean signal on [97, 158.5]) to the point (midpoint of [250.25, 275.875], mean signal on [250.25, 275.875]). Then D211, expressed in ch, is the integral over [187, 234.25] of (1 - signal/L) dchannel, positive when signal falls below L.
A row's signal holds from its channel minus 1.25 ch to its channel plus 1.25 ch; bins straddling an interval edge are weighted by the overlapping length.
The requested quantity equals -3.60 ch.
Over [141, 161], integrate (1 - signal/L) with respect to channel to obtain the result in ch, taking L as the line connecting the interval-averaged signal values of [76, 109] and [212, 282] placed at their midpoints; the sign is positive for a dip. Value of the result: 3.1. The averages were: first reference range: 2.4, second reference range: 2.63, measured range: 2.1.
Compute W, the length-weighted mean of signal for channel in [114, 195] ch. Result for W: 2.23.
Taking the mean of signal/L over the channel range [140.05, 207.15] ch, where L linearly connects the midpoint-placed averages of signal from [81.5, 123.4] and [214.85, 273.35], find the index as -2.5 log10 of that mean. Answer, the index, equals 0.12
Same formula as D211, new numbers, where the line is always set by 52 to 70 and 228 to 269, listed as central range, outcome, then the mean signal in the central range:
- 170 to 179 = 0.87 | 2.26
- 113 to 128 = 0.28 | 2.43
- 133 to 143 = 2.38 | 1.89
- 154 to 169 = 1.45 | 2.26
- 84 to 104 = 0.67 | 2.38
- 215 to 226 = -0.03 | 2.54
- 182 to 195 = 1.21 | 2.28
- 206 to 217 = 0.02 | 2.52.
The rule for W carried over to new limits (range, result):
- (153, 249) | 2.49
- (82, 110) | 2.41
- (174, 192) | 2.25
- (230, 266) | 2.55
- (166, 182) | 2.27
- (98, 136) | 2.42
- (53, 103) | 2.41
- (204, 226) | 2.54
